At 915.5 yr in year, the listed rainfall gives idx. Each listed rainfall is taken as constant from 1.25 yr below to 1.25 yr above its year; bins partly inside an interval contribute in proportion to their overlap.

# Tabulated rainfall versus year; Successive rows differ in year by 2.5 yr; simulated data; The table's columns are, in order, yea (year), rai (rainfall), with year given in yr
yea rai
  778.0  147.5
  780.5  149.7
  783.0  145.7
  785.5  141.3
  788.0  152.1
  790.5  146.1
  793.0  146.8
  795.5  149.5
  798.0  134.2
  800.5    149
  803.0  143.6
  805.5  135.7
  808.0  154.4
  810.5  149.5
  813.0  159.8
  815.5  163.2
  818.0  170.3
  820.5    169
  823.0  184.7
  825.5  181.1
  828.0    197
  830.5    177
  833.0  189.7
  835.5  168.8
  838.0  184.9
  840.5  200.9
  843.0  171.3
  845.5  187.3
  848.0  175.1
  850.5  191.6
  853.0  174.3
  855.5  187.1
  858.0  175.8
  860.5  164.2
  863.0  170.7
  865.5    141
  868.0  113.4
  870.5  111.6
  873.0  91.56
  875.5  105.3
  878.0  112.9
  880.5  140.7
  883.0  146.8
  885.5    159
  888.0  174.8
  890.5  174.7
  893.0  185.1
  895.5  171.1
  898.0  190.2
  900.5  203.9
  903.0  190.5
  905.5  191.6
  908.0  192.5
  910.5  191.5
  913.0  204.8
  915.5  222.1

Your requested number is 222.1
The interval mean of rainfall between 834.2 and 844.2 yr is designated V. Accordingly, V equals 182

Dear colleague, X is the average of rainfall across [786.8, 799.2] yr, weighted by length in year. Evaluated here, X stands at 146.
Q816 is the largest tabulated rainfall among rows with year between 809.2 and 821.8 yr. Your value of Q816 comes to 170.3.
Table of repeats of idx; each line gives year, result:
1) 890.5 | 174.7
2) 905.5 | 191.6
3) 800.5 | 149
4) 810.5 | 149.5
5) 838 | 184.9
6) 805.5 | 135.7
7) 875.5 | 105.3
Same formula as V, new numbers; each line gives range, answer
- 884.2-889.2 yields 167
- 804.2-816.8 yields 153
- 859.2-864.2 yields 168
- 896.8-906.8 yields 194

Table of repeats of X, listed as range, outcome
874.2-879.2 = 109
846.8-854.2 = 180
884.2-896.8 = 173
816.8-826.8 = 176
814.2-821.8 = 168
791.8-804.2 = 145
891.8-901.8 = 188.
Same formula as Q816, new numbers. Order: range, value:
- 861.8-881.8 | 170.7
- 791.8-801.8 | 149.5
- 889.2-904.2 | 203.9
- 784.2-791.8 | 152.1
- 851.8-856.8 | 187.1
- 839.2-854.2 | 200.9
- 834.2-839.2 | 184.9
